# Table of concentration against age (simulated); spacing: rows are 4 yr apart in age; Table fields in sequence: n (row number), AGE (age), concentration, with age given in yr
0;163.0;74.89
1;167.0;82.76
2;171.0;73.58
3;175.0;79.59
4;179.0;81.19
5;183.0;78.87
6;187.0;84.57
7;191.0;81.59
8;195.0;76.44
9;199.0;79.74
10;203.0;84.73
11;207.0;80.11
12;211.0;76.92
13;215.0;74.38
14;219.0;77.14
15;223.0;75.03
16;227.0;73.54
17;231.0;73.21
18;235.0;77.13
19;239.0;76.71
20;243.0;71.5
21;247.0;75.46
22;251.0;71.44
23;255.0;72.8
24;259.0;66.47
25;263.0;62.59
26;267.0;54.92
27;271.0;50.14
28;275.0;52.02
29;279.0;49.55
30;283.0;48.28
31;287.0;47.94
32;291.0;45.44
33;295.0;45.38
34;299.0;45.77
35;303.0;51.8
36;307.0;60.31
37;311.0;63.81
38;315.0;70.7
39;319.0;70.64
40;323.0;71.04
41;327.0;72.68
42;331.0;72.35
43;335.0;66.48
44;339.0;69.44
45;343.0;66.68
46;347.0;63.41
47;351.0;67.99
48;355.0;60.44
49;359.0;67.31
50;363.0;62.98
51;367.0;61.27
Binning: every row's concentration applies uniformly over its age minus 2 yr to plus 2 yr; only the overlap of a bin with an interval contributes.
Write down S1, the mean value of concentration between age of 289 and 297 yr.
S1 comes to 45.4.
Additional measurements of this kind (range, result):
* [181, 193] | 81.7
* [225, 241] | 75.1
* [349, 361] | 65.2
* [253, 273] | 61.4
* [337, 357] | 65.6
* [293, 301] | 45.6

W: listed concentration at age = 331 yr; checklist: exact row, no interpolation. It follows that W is 72.35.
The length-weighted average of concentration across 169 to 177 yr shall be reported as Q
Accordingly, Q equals 76.6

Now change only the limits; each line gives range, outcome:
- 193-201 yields 78.1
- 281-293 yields 47.2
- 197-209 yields 81.5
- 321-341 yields 70.4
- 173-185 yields 79.9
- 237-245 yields 74.1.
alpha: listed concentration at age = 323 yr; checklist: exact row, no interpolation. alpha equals 71.04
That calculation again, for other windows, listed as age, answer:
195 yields 76.44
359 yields 67.31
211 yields 76.92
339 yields 69.44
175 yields 79.59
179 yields 81.19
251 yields 71.44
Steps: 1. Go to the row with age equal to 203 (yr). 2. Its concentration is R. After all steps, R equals 84.73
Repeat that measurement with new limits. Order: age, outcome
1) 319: 70.64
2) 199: 79.74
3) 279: 49.55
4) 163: 74.89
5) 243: 71.5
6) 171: 73.58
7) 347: 63.41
